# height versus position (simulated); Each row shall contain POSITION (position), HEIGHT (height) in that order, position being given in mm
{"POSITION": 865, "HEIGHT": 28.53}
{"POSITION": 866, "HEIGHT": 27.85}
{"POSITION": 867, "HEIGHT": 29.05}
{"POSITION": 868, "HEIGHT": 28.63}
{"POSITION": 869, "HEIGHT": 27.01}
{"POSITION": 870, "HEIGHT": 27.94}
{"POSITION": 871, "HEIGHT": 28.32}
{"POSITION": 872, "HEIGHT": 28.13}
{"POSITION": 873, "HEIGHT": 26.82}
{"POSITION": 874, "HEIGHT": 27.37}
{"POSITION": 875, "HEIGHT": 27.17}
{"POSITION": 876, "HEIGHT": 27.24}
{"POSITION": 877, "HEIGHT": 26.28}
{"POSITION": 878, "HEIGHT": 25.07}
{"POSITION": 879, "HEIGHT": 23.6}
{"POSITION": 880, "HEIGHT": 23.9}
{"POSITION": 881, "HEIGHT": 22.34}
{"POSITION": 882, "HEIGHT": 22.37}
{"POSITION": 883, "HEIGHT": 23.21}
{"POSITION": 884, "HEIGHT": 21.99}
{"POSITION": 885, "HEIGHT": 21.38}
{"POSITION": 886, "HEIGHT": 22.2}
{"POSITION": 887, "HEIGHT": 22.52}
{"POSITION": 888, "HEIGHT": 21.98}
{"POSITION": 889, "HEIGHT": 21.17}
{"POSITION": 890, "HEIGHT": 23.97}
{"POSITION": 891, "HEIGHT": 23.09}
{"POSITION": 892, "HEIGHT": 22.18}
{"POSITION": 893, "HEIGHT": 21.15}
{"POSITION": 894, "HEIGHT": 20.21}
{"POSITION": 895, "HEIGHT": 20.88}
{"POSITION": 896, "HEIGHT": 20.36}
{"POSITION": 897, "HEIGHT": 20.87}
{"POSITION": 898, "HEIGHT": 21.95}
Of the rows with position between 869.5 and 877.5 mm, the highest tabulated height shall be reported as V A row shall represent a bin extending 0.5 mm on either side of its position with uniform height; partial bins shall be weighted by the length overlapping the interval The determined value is 28.32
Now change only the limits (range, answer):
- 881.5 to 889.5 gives 23.21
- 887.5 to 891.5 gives 23.97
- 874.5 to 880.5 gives 27.24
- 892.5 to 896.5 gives 21.15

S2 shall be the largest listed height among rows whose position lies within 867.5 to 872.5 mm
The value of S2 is 28.63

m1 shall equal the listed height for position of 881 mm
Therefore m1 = 22.34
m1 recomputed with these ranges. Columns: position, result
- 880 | 23.9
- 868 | 28.63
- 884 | 21.99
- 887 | 22.52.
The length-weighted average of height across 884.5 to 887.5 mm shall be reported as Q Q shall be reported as 22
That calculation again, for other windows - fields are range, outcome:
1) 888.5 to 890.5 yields 22.6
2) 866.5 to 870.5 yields 28.2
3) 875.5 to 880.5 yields 25.2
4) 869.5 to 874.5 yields 27.7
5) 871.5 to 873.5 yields 27.5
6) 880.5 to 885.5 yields 22.3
